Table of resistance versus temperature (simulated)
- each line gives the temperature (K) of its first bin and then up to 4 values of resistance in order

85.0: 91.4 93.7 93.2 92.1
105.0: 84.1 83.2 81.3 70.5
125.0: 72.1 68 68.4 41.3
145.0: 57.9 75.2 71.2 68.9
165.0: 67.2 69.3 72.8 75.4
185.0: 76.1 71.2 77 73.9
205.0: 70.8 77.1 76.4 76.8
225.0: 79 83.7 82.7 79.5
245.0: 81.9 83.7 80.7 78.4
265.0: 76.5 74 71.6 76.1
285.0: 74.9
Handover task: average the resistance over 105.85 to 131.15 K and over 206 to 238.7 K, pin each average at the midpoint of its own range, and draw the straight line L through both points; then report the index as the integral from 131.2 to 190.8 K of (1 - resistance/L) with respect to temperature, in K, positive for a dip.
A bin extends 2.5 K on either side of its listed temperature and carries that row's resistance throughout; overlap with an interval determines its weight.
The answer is 7.25 K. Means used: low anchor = 76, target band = 67.8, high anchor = 78.9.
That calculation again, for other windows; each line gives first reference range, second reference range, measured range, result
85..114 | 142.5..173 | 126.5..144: 3.8 K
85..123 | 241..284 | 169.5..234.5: 4.0 K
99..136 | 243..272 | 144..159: 1.6 K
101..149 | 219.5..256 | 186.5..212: 1.2 K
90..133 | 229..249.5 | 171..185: 1.3 K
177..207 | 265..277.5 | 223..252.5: -3.2 K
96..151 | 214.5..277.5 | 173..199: 0.5 K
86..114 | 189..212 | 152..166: 1.9 K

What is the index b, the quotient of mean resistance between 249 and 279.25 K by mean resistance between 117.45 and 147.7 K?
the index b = 1.22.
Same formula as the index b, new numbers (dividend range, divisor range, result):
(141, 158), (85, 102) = 0.71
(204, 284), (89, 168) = 1.06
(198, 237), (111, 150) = 1.16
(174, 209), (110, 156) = 1.09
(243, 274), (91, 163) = 1.07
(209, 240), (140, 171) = 1.20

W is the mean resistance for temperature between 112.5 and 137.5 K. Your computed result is 72.1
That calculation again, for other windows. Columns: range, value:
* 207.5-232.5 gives 78.6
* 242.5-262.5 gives 81.2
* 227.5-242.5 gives 82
